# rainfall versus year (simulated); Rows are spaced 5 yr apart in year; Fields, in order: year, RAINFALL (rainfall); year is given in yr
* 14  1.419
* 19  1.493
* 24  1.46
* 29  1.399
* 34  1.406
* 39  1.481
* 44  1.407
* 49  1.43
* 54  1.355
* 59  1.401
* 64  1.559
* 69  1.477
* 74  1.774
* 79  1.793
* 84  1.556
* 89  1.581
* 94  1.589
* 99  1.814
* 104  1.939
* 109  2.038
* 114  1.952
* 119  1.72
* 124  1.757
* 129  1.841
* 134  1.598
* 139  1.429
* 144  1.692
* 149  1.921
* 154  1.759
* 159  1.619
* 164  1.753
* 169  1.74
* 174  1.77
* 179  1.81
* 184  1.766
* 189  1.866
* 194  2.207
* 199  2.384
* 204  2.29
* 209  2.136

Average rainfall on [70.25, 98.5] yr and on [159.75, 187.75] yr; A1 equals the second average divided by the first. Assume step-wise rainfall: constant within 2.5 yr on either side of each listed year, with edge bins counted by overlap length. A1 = 1.1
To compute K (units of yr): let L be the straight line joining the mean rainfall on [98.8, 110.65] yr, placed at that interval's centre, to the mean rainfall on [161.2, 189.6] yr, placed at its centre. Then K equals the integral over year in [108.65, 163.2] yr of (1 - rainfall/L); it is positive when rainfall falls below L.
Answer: 3.7 yr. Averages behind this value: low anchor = 1.95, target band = 1.75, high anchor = 1.78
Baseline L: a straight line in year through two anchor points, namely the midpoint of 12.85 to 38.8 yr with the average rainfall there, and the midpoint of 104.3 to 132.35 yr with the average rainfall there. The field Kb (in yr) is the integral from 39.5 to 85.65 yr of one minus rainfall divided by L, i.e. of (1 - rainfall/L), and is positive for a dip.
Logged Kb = 2.4 yr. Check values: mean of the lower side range 1.44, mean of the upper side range 1.86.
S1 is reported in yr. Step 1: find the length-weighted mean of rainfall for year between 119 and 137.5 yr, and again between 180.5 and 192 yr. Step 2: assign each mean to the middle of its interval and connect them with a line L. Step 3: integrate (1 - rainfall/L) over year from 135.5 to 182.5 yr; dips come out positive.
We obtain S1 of 1.5 yr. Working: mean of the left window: 1.71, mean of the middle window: 1.72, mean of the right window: 1.83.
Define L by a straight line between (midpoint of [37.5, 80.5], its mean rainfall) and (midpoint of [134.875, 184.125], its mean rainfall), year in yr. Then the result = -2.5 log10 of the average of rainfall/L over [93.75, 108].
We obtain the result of -0.15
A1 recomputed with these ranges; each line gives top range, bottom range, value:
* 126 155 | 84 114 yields 0.95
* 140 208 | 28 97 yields 1.24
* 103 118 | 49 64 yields 1.38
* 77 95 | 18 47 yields 1.13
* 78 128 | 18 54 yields 1.24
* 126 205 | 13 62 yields 1.28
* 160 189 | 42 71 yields 1.23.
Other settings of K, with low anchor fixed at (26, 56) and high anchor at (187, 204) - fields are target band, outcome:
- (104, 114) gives -1.4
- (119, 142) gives 2.4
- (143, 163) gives 2.2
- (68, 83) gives -1.0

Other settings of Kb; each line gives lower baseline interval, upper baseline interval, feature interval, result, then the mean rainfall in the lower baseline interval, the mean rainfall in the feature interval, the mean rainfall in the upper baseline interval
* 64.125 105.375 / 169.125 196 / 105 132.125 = -1.9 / 1.68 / 1.86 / 1.87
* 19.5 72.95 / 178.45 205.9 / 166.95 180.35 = 1.5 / 1.45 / 1.77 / 2.07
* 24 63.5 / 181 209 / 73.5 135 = -2.8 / 1.42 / 1.77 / 2.1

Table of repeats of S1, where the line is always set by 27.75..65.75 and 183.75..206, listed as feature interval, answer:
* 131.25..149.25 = 2.3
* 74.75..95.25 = -0.5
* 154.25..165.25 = 1.5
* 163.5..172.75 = 1.2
